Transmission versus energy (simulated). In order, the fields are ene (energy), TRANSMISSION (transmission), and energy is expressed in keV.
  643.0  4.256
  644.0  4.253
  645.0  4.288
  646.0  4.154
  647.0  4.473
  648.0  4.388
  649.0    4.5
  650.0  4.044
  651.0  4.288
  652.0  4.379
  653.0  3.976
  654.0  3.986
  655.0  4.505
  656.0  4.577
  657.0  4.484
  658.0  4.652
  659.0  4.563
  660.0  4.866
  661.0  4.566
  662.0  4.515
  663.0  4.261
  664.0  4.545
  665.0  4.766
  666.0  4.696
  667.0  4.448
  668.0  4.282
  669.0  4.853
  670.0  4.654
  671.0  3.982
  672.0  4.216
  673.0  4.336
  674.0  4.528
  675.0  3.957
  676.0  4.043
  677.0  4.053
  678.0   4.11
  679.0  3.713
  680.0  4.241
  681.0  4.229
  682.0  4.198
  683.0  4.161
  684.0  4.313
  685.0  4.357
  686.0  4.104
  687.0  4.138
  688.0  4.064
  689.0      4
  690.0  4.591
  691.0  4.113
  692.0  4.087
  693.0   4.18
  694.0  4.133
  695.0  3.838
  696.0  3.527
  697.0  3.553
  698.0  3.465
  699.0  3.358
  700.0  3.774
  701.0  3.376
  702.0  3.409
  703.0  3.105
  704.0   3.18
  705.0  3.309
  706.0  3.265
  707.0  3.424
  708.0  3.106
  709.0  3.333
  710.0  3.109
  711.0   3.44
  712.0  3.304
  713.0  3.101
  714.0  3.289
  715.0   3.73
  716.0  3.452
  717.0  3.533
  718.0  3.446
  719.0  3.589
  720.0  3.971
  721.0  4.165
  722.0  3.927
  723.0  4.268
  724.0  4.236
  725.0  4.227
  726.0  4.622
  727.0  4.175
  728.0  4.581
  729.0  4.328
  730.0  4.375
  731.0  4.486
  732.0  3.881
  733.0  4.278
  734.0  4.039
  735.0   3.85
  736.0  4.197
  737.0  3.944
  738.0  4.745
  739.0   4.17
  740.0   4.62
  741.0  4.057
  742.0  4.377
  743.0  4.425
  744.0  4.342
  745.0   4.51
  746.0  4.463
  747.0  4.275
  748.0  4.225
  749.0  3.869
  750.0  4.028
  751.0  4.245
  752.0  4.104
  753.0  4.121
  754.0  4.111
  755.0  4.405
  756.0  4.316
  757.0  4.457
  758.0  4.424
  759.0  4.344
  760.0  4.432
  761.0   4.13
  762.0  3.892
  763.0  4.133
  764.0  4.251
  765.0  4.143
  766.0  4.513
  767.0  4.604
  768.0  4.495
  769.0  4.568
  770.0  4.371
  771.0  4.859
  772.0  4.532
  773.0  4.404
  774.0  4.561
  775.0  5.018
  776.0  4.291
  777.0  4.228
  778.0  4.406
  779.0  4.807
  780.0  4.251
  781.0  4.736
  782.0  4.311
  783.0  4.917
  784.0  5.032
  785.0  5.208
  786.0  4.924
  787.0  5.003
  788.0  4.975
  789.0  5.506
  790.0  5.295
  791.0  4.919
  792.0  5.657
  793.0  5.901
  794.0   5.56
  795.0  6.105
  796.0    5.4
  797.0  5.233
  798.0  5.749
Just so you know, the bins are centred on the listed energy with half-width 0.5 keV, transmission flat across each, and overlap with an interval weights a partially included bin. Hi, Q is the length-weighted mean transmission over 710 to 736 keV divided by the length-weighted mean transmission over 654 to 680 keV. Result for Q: 0.89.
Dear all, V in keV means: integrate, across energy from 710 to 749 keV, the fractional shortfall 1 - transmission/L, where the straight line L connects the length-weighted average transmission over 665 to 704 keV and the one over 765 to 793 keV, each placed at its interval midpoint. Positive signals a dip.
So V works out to 3.0 keV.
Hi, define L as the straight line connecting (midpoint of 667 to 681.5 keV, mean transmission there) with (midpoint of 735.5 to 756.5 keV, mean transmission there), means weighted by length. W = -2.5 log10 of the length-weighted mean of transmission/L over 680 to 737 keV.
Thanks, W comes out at 0.108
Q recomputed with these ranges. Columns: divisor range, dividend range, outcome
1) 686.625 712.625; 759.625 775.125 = 1.22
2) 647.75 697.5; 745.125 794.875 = 1.07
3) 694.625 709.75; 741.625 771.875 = 1.27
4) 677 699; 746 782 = 1.08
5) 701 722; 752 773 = 1.27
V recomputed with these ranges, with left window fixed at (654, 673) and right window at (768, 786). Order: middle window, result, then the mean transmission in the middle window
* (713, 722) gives 1.8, 3.63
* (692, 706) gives 3.0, 3.56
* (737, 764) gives 1.9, 4.27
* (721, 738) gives 1.3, 4.23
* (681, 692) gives 0.8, 4.2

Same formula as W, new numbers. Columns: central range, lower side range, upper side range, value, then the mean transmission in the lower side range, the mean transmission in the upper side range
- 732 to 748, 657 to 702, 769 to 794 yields 0.08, 4.19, 4.85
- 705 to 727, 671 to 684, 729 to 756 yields 0.15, 4.15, 4.24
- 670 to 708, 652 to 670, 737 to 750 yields 0.14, 4.5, 4.31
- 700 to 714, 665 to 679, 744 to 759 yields 0.29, 4.31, 4.26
